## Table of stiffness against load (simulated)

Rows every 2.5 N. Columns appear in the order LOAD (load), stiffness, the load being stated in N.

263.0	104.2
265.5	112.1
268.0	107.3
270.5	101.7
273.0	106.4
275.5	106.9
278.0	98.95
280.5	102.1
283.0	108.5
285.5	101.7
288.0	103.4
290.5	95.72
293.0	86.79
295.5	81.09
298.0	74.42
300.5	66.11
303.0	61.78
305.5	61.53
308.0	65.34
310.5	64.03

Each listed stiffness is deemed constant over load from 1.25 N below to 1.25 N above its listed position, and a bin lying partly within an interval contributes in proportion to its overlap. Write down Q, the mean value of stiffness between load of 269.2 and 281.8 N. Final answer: 103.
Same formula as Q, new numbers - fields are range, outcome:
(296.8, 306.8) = 65.9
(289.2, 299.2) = 84.6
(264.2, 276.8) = 107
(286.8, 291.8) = 99.4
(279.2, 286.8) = 104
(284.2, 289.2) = 103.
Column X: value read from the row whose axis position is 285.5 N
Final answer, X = 101.7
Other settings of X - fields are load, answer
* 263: 104.2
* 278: 98.95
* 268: 107.3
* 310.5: 64.03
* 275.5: 106.9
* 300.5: 66.11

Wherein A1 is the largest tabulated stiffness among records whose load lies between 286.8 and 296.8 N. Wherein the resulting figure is 103.4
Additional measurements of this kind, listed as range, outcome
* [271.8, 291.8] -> 108.5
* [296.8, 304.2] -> 74.42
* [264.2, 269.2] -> 112.1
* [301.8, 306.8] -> 61.78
